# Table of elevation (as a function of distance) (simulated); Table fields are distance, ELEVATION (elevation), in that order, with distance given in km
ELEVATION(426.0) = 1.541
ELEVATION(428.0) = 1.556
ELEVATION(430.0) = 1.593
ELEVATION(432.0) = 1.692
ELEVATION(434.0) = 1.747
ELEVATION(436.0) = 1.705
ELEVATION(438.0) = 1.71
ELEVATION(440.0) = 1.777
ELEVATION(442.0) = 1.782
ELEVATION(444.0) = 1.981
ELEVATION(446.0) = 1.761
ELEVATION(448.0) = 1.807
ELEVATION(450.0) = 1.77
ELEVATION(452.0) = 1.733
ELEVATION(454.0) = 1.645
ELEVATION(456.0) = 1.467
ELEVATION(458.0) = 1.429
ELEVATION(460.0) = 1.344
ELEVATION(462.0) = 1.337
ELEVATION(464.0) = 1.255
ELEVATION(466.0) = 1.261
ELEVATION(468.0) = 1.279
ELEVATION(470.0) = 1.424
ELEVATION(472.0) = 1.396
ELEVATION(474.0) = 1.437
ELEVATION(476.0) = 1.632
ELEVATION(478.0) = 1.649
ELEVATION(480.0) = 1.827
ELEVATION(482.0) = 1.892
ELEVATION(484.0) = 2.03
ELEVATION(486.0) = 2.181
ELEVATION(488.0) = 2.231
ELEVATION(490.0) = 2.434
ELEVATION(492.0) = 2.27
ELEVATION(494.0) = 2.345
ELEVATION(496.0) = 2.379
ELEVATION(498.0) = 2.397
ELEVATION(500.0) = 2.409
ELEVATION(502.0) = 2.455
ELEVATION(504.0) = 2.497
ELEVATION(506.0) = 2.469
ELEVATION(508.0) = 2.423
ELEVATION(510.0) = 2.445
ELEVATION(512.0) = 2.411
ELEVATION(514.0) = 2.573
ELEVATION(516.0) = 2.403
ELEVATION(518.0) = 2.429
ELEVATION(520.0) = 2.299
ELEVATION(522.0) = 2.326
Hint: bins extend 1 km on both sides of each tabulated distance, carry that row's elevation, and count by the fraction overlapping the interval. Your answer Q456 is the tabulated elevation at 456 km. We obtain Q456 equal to 1.467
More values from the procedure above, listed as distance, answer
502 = 2.455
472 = 1.396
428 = 1.556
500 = 2.409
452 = 1.733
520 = 2.299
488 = 2.231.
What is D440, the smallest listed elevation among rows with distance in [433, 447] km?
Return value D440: 1.705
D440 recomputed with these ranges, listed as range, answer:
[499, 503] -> 2.409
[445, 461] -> 1.344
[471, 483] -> 1.396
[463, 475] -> 1.255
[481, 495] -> 1.892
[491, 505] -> 2.27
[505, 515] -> 2.411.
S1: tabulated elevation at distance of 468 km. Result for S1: 1.279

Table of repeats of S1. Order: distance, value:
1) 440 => 1.777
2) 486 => 2.181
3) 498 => 2.397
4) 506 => 2.469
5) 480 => 1.827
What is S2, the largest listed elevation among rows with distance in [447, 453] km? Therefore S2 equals 1.807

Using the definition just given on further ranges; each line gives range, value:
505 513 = 2.469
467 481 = 1.827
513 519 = 2.573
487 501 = 2.434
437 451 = 1.981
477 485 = 2.03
